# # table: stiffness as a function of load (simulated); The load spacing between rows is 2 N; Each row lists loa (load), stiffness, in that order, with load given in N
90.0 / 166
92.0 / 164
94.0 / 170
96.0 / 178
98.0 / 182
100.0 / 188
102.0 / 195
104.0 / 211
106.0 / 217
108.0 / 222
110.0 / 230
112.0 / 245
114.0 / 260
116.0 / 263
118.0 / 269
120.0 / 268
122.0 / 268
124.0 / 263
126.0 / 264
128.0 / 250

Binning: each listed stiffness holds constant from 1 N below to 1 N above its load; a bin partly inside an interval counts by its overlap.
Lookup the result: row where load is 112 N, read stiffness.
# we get 245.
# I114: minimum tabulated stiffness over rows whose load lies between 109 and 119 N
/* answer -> 230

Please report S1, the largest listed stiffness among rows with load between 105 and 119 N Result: 269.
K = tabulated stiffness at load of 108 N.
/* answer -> 222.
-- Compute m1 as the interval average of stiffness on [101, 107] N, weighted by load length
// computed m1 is 208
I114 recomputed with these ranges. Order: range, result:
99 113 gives 188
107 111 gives 222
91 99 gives 164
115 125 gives 263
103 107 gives 211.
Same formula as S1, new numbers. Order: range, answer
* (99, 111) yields 230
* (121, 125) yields 268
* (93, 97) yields 178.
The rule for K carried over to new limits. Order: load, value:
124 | 263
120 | 268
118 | 269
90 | 166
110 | 230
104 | 211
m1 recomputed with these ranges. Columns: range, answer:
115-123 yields 267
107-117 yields 244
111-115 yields 252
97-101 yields 185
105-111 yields 223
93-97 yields 174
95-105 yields 191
